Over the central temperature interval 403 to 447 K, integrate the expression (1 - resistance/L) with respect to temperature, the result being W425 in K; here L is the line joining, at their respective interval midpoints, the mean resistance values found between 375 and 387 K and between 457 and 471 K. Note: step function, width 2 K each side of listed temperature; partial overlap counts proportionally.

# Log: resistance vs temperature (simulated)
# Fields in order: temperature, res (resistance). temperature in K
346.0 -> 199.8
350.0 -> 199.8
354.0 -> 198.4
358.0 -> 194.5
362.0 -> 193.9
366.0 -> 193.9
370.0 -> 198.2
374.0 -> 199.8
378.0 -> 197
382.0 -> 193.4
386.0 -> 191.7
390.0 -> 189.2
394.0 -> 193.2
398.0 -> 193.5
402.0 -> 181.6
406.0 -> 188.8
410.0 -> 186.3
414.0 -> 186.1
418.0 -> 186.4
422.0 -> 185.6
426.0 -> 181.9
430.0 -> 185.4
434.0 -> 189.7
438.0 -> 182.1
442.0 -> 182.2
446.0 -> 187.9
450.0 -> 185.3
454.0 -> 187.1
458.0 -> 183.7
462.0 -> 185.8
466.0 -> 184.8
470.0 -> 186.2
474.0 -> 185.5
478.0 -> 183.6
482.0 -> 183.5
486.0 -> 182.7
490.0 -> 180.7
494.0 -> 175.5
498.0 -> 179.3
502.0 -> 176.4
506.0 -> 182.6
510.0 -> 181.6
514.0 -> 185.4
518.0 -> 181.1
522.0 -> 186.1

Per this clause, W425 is 0.95 K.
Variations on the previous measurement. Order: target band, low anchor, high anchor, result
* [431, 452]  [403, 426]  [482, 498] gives -0.2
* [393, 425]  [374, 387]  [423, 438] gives 0.4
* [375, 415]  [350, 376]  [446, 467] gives 0.5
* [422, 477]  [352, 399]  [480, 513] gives 0.2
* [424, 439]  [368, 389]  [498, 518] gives 0.4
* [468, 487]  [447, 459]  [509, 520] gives 0.0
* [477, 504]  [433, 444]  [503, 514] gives 0.4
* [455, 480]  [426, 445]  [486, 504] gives -0.5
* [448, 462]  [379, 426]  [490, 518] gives -0.1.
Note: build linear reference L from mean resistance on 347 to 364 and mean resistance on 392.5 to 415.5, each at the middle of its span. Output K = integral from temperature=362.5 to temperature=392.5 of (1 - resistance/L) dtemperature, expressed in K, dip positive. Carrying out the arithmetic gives -0.3 K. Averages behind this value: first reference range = 197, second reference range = 188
